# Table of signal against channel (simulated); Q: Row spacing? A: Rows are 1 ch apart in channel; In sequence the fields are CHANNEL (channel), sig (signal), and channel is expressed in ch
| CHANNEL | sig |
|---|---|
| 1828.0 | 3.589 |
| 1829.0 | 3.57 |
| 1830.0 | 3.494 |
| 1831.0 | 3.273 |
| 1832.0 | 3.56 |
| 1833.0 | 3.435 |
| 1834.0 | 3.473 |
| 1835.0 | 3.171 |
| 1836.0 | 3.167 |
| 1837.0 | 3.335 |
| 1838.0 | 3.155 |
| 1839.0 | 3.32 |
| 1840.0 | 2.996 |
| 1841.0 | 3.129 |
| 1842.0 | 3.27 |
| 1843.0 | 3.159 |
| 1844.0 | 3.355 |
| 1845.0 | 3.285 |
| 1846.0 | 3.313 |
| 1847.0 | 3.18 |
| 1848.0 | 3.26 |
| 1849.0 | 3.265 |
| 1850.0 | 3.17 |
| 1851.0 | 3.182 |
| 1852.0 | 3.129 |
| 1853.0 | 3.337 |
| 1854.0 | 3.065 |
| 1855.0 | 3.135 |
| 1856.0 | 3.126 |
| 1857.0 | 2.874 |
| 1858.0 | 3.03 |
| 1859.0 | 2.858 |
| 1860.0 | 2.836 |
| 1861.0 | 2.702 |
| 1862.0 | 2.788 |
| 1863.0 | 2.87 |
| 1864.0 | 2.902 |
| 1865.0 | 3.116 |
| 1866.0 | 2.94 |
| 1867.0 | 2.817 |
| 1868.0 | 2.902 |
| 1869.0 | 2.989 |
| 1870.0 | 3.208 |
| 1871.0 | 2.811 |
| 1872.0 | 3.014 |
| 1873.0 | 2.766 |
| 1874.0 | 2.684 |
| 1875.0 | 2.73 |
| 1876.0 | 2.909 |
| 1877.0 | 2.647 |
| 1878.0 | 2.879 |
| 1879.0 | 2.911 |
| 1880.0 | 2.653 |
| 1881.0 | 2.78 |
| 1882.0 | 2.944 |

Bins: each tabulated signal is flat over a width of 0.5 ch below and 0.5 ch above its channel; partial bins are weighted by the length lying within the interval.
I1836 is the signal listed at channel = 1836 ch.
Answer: 3.167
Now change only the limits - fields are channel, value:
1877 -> 2.647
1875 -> 2.73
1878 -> 2.879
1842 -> 3.27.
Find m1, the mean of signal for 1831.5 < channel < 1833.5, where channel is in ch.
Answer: 3.5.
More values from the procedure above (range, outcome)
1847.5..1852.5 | 3.2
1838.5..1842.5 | 3.18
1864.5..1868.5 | 2.94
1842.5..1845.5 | 3.27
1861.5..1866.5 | 2.92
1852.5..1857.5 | 3.11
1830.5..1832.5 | 3.42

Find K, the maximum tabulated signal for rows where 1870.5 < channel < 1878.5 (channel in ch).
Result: 3.014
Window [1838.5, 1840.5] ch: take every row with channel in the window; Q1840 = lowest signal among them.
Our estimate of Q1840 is 2.996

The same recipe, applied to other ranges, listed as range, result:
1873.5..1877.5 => 2.647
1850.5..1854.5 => 3.065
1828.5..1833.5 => 3.273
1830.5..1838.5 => 3.155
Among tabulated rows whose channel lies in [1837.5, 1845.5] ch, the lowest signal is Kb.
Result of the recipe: 2.996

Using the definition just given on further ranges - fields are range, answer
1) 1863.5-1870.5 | 2.817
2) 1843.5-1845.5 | 3.285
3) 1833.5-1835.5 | 3.171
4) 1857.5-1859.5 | 2.858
